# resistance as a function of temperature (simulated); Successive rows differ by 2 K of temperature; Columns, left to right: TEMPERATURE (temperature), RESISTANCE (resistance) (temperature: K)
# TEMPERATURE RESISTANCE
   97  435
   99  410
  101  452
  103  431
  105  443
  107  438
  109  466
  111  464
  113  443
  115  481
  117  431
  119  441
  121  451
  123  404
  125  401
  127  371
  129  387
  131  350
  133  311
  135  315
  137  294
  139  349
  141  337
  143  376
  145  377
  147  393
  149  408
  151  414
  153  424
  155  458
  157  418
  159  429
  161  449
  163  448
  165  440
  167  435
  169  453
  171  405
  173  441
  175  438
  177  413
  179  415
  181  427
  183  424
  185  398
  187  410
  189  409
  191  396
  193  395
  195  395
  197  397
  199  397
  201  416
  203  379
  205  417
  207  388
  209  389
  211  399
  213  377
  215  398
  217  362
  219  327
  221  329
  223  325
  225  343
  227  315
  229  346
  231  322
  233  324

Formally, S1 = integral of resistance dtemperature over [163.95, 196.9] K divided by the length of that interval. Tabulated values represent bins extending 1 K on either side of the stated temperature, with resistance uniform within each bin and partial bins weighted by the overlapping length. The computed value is 418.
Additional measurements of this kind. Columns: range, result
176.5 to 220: 397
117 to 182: 403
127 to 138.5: 336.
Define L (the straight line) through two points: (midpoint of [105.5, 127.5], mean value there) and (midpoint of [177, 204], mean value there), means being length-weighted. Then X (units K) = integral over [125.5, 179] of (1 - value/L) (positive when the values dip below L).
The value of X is 2.9 K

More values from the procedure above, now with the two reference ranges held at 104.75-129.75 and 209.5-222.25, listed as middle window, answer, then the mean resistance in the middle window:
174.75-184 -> -0.76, 422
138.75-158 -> 0.65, 397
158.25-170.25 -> -1.24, 442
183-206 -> -1.32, 402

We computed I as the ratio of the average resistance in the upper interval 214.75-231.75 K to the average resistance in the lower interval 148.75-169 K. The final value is 0.8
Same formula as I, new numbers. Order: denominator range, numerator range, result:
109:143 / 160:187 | 1.10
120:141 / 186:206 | 1.11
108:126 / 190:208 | 0.90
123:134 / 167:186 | 1.15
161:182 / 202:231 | 0.84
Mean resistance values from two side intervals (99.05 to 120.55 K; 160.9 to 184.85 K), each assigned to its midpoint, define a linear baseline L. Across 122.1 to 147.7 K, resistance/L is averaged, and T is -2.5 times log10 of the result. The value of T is 0.22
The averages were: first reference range 447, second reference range 430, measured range 358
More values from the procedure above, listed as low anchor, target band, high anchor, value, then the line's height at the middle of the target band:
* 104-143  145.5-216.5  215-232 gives -0.141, 363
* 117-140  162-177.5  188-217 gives -0.131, 385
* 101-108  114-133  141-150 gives 0.016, 413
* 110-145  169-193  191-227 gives -0.097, 381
